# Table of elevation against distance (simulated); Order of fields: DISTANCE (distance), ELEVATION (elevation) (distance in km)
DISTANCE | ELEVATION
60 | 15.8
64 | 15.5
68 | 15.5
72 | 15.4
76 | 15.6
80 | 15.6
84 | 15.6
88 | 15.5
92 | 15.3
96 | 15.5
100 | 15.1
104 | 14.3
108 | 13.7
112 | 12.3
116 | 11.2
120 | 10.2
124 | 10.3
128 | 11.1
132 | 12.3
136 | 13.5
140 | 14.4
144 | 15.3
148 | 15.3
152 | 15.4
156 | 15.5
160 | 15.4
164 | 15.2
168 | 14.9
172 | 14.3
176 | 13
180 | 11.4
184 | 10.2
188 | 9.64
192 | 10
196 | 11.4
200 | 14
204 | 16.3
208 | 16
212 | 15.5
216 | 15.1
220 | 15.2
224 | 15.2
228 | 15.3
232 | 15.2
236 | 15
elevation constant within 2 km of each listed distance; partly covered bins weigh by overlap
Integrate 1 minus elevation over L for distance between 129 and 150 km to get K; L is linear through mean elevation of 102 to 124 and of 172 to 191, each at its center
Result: -3.9 km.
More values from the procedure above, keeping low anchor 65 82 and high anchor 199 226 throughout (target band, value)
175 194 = 5.8 km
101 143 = 8.2 km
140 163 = 0.2 km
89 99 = 0.1 km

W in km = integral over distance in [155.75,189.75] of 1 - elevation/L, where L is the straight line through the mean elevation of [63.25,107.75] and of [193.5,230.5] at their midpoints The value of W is 4.04 km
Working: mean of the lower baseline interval 15.3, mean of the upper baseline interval 14.8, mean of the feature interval 13.2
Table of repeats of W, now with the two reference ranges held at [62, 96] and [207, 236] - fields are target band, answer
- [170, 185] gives 2.9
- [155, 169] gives 0.1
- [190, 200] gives 2.6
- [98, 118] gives 2.8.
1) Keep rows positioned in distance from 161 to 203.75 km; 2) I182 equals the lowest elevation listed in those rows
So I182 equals 9.64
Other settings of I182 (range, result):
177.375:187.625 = 10.2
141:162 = 15.3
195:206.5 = 11.4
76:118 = 11.2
